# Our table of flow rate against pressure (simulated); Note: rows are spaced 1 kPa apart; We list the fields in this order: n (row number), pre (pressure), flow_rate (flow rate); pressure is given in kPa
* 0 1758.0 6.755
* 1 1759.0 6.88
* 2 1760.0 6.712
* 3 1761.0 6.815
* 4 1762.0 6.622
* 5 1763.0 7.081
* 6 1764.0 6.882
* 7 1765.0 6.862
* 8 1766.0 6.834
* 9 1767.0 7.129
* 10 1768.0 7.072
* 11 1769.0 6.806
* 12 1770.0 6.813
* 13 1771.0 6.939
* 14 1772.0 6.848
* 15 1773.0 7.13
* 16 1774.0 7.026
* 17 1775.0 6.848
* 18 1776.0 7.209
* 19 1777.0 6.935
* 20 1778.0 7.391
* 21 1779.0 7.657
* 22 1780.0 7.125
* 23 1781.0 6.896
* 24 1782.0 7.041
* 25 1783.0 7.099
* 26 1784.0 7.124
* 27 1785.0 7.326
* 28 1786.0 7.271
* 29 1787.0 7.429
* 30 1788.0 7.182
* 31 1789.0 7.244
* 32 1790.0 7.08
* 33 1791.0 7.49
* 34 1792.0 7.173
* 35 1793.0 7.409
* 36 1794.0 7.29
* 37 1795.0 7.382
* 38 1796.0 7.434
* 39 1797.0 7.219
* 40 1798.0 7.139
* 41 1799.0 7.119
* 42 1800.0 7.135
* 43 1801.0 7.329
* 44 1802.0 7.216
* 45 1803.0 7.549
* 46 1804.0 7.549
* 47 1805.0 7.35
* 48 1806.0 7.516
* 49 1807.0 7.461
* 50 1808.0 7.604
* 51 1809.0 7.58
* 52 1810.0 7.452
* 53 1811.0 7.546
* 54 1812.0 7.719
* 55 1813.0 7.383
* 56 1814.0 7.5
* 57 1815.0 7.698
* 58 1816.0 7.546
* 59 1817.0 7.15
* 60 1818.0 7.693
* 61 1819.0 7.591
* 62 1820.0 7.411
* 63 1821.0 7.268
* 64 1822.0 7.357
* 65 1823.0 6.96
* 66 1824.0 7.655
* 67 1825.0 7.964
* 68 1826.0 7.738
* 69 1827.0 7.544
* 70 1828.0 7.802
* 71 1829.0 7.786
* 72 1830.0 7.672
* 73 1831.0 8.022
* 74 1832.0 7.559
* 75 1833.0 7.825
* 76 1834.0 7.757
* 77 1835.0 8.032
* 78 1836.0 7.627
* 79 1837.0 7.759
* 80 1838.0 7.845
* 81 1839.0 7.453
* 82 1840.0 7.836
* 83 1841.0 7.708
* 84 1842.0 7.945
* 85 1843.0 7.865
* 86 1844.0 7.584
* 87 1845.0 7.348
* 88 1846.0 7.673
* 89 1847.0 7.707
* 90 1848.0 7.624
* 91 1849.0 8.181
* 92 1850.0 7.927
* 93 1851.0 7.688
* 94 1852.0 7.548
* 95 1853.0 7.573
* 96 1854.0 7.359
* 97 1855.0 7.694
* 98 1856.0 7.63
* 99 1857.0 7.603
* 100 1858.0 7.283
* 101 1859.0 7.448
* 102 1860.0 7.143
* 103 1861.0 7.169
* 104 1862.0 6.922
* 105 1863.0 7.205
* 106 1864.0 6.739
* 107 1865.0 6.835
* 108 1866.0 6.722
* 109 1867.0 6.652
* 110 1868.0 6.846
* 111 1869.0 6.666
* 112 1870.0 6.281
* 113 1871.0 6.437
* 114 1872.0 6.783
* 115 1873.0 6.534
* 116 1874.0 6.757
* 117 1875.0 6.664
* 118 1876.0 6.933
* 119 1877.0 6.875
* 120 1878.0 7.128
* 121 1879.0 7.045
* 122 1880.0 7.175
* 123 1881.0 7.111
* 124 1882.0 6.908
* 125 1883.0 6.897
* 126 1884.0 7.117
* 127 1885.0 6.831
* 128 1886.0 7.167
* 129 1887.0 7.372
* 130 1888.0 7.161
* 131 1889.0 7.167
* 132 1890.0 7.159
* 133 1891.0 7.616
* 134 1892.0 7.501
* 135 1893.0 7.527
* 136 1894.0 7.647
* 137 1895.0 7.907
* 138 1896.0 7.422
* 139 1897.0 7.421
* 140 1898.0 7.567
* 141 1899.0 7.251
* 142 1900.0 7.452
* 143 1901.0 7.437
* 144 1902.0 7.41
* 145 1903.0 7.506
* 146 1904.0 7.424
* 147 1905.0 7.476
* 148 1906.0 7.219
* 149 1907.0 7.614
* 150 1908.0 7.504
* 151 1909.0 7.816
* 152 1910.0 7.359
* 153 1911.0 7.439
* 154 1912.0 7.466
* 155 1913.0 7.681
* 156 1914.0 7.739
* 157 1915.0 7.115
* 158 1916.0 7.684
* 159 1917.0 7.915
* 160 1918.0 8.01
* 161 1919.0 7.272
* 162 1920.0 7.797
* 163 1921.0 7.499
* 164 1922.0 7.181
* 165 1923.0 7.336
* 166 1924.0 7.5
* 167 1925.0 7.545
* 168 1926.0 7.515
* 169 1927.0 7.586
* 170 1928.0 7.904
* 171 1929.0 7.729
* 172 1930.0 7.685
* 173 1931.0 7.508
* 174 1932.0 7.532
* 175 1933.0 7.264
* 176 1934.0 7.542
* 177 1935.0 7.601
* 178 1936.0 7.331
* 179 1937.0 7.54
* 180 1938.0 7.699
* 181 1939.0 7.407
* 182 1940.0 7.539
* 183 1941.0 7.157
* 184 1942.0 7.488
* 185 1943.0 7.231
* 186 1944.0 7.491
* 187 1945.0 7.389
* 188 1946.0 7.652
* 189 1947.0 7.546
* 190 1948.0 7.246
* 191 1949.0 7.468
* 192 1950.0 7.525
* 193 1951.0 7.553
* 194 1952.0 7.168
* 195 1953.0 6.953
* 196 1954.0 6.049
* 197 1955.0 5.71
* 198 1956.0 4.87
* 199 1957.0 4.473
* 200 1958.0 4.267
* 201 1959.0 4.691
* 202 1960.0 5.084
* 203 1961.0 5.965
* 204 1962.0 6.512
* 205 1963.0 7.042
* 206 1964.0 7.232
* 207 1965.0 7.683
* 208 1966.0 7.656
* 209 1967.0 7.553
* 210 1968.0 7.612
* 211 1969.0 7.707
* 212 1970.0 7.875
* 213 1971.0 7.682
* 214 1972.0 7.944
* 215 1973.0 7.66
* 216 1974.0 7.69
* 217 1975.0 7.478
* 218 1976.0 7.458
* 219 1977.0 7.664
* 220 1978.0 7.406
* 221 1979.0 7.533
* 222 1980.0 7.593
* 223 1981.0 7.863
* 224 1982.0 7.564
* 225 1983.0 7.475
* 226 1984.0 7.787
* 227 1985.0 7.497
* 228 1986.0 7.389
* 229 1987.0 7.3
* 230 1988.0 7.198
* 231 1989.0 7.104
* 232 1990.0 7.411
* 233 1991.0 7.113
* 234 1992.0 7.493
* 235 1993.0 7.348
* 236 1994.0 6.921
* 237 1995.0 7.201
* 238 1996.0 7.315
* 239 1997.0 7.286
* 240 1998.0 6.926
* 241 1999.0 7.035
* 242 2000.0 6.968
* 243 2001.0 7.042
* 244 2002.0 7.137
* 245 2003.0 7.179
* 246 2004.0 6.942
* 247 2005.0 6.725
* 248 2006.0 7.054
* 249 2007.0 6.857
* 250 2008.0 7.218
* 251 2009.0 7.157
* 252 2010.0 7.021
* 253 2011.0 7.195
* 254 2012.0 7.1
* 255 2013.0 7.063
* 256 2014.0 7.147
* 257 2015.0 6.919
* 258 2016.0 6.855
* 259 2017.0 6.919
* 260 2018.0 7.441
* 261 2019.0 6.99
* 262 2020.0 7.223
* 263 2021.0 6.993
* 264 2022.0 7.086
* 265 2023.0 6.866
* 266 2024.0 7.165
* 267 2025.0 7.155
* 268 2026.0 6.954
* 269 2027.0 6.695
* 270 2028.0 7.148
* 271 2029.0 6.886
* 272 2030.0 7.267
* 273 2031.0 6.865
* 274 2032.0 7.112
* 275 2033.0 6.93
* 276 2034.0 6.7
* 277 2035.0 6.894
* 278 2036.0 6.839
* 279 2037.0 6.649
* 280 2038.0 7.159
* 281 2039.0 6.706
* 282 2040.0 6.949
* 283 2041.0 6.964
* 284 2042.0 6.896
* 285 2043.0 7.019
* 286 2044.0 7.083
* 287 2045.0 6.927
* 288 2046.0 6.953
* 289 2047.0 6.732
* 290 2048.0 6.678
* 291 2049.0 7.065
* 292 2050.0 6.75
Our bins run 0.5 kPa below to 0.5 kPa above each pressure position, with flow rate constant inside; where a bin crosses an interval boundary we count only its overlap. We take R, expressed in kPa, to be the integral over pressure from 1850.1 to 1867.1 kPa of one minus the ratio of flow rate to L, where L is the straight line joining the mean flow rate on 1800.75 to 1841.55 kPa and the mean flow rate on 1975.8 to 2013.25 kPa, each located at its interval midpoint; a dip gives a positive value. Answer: 0.5 kPa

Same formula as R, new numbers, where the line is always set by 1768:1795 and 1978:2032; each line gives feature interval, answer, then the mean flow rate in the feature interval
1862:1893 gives 0.9 kPa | 6.95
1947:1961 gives 2.0 kPa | 6.13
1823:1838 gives -1.2 kPa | 7.74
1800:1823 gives -1.0 kPa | 7.46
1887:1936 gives -2.4 kPa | 7.51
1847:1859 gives -0.8 kPa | 7.64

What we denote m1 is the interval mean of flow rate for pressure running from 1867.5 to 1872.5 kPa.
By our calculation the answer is 6.6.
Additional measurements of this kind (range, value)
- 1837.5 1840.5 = 7.71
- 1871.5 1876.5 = 6.73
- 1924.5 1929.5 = 7.66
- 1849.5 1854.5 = 7.62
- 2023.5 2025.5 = 7.16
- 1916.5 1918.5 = 7.96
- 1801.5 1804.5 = 7.44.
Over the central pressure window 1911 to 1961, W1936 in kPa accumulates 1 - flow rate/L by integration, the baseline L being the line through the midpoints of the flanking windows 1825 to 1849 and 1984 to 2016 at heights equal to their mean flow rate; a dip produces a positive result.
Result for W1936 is 1.66 kPa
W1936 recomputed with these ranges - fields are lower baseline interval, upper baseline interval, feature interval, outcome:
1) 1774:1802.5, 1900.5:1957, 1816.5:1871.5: -1.4 kPa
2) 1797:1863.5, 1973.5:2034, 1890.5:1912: -0.3 kPa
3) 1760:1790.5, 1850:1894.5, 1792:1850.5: -4.0 kPa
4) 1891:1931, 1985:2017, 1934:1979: 1.7 kPa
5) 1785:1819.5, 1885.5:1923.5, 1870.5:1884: 1.1 kPa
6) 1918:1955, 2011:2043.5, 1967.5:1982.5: -0.9 kPa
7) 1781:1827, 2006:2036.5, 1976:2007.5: -0.9 kPa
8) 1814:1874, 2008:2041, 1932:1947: -0.5 kPa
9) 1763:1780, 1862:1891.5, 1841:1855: -1.5 kPa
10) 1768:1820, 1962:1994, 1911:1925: -0.2 kPa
